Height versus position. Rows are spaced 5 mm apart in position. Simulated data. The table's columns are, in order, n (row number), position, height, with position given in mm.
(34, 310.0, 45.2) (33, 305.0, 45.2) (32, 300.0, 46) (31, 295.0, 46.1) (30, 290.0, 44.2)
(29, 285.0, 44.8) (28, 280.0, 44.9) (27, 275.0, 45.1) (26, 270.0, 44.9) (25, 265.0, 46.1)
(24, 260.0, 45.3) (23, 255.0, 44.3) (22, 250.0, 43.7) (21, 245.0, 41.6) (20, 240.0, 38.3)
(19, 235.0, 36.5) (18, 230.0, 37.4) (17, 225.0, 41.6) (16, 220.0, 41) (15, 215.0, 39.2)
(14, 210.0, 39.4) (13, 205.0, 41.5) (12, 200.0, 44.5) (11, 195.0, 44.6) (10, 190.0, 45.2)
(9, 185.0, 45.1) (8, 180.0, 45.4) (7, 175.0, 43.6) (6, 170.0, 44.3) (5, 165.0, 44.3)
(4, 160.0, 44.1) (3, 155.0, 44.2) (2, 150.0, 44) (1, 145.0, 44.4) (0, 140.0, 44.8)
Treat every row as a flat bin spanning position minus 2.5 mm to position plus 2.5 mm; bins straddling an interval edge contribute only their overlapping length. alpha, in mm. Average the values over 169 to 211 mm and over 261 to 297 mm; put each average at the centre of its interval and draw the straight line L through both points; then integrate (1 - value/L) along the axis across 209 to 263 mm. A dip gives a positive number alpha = 4.5 mm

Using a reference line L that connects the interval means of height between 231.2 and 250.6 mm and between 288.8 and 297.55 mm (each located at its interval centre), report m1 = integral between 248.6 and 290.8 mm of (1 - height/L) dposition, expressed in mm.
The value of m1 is -2.19 mm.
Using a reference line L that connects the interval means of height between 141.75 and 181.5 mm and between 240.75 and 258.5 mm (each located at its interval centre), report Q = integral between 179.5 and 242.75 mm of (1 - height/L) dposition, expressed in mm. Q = 3.0 mm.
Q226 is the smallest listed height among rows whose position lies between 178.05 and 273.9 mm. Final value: 36.5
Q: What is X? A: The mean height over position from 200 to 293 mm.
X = 42.3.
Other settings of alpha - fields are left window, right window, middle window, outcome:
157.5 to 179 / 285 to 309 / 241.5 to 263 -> 0.7 mm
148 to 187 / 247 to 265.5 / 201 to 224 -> 2.0 mm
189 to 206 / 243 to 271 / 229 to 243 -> 2.1 mm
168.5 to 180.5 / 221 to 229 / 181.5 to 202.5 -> -0.9 mm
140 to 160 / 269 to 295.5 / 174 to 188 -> -0.1 mm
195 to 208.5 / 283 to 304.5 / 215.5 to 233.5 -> 1.6 mm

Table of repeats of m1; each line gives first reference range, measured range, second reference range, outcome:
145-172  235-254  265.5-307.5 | 1.71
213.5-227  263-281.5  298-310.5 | -0.68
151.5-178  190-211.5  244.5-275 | 0.64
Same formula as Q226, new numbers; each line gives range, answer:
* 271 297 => 44.2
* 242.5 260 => 41.6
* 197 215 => 39.2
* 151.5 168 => 44.1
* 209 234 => 37.4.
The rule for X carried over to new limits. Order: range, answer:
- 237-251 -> 40.8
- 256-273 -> 45.3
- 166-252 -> 42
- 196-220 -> 41.4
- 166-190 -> 44.6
